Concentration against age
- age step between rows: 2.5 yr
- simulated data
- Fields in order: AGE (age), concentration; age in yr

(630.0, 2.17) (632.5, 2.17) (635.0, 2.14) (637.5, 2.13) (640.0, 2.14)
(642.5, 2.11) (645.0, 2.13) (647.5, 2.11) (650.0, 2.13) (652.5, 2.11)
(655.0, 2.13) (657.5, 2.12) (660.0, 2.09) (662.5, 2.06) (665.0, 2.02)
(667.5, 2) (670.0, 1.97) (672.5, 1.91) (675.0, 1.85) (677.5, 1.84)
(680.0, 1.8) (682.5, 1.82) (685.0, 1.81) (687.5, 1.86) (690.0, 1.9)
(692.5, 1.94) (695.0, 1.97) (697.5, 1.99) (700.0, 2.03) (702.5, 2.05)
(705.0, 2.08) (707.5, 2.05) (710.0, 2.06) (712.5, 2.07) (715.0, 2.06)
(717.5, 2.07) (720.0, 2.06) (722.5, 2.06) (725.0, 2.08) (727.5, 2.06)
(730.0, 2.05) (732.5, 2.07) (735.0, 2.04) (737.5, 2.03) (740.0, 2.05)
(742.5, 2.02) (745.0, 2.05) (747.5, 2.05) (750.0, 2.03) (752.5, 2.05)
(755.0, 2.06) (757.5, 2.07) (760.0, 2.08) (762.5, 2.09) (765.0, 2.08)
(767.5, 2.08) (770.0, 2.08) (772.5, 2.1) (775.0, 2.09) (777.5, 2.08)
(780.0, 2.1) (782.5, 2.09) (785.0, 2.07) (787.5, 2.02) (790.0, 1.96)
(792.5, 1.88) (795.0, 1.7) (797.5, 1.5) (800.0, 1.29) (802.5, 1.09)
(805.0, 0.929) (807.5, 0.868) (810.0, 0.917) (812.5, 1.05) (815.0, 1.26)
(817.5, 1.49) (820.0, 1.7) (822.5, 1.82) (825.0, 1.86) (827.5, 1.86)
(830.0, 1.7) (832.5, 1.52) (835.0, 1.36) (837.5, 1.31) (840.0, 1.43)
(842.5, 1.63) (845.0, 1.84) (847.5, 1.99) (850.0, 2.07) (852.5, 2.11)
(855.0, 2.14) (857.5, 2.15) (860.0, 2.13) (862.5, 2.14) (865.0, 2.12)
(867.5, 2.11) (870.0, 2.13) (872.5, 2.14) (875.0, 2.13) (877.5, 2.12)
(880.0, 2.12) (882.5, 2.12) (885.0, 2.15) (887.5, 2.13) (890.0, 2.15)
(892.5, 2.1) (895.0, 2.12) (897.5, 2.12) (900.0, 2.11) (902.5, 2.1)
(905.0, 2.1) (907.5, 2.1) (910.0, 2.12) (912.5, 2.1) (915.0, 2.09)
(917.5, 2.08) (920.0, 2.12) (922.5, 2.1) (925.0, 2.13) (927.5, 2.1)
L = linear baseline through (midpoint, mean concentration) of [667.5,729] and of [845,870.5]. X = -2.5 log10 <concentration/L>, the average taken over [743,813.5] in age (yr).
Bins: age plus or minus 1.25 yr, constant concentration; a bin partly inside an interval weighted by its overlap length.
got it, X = 0.13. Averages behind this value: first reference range 1.98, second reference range 2.1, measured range 1.81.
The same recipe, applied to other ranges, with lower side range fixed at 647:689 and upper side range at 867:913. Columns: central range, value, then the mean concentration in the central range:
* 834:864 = 0.126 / 1.86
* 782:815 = 0.368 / 1.47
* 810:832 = 0.316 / 1.55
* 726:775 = -0.017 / 2.06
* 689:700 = 0.018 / 1.96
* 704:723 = -0.031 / 2.06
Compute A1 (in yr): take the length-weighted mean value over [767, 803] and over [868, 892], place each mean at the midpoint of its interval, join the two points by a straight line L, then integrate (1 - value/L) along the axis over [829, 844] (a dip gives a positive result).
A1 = 3.9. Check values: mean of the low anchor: 1.89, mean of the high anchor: 2.13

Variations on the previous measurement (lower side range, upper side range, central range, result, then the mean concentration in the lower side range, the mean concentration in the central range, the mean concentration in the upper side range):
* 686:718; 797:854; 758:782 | -4.9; 2.01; 2.09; 1.51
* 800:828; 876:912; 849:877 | -4.9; 1.33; 2.12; 2.12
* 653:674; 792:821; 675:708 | -0.7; 2.04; 1.93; 1.29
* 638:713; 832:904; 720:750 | -0.7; 2.01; 2.05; 2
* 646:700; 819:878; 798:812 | 6.3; 1.97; 1.05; 1.89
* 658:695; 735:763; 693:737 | -1.2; 1.93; 2.05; 2.05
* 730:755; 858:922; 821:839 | 3.9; 2.04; 1.63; 2.12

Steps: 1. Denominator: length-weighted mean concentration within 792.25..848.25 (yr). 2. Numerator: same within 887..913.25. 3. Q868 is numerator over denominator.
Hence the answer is 1.44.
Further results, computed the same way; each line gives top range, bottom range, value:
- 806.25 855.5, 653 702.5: 0.81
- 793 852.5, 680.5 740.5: 0.75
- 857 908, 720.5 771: 1.03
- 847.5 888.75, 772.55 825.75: 1.31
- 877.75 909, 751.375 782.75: 1.02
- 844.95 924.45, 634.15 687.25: 1.05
